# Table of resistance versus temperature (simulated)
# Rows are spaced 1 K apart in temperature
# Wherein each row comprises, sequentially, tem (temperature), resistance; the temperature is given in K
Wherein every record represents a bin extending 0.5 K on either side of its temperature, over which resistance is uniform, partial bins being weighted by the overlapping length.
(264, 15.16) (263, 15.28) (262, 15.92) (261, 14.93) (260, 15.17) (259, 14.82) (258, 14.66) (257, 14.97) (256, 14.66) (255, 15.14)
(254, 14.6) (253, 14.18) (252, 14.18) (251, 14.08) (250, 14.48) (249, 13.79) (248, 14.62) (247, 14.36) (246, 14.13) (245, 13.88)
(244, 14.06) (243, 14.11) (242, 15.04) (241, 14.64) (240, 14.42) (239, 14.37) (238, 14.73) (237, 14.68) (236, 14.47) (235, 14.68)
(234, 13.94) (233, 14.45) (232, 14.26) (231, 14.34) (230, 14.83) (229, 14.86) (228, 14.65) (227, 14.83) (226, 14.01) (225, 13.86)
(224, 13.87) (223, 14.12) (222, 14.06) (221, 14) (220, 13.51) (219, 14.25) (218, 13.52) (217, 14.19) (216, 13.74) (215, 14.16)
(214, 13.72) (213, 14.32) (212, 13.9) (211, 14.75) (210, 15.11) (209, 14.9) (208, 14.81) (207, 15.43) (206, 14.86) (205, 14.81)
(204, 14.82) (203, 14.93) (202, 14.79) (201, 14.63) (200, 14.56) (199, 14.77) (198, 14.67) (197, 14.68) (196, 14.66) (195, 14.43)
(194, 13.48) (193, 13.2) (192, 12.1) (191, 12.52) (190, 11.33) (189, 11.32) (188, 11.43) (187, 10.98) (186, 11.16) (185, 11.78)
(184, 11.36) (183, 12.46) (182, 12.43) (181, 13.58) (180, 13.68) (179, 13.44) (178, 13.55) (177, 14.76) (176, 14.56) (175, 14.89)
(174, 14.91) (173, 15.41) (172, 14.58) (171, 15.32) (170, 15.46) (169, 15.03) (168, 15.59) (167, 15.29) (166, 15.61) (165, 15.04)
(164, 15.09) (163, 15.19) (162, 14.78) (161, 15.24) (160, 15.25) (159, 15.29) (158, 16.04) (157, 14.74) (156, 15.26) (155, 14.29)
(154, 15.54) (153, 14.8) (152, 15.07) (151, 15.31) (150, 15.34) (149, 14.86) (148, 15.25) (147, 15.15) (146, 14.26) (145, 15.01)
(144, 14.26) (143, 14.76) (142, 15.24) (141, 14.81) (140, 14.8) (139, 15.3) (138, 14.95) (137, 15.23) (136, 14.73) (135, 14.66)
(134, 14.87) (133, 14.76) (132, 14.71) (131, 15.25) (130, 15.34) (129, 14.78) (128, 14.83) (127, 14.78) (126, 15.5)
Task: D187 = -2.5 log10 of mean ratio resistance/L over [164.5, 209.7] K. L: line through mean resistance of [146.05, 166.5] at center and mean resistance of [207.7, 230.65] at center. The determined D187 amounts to 0.06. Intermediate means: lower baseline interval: 15.1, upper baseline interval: 14.3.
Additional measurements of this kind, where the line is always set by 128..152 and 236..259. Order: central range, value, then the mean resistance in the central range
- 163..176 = -0.026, 15.2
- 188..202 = 0.089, 13.5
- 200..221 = 0.013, 14.4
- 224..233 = 0.009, 14.4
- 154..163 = -0.020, 15.1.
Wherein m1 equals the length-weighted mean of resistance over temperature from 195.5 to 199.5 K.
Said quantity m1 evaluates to 14.7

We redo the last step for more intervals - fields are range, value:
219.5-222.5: 13.9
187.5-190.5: 11.4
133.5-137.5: 14.9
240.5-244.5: 14.5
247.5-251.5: 14.2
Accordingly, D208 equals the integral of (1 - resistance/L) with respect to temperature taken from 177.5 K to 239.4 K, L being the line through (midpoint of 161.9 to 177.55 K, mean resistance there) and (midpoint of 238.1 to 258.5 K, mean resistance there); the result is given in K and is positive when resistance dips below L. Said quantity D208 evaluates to 3.7 K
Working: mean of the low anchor 15.1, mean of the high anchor 14.4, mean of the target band 13.9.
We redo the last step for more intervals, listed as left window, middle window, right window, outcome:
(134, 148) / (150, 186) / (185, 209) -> -0.65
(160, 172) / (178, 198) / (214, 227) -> 2.72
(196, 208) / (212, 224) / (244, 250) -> 0.52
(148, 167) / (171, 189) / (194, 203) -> 1.96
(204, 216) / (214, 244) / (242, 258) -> 0.43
